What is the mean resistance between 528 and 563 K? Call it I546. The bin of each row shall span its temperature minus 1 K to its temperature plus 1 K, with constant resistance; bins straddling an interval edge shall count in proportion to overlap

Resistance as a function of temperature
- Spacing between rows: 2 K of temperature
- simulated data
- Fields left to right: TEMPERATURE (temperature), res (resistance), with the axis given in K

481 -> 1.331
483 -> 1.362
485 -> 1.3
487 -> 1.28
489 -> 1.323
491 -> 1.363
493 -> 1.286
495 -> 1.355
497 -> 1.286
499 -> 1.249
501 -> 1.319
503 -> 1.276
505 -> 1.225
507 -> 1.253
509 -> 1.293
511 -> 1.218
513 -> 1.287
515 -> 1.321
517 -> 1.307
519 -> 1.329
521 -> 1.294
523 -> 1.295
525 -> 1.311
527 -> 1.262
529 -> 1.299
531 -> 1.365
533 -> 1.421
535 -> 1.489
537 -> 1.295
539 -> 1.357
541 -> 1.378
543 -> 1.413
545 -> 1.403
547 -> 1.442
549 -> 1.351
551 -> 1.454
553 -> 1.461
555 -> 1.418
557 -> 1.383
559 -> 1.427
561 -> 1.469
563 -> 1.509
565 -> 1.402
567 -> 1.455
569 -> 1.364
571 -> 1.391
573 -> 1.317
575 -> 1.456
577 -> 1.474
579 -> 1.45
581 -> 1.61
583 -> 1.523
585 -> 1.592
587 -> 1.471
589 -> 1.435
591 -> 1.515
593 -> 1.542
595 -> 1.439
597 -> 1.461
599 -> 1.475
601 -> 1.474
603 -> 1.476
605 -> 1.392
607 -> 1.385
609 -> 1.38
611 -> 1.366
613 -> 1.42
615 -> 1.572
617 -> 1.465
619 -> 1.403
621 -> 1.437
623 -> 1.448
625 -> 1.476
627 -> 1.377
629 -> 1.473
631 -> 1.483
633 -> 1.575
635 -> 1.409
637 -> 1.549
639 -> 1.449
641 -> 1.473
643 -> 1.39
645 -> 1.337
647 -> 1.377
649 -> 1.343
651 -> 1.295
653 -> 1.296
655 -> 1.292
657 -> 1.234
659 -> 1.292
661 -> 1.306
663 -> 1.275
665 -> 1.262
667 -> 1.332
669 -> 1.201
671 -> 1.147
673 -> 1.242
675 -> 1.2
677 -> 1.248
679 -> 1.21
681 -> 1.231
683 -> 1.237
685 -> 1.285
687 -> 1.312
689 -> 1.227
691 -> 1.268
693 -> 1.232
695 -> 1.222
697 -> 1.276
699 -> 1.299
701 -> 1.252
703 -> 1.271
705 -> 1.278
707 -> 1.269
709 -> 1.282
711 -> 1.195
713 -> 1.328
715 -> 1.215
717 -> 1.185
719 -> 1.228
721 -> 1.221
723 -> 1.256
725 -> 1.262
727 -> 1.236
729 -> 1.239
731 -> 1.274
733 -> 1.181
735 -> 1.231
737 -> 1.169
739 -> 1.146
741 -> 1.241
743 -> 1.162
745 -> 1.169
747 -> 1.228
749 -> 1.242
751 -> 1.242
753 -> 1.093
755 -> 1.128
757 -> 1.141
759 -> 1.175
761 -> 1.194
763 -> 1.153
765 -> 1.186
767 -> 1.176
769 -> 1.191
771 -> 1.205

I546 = 1.4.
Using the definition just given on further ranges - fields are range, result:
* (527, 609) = 1.43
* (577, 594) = 1.51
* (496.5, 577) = 1.36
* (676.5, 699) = 1.25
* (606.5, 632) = 1.44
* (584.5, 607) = 1.47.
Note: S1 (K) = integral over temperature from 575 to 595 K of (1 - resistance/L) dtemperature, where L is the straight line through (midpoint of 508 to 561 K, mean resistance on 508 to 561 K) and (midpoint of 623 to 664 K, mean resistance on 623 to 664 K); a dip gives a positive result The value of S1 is -2.0 K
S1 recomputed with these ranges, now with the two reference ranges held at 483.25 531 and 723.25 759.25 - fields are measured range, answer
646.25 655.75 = -0.6 K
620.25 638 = -3.2 K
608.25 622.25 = -2.1 K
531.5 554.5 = -2.2 K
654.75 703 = -1.1 K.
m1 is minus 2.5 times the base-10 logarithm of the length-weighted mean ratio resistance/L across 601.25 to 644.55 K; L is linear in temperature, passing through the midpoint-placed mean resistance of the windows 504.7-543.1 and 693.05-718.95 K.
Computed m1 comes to -0.13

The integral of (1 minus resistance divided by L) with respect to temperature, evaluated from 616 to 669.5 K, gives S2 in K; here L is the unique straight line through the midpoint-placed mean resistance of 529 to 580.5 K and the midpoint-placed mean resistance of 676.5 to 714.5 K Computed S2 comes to -2.6 K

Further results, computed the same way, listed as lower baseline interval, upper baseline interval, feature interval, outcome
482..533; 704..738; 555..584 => -3.7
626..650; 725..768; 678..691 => 0.8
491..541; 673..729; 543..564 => -2.1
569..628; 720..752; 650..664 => 0.7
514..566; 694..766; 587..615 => -2.6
